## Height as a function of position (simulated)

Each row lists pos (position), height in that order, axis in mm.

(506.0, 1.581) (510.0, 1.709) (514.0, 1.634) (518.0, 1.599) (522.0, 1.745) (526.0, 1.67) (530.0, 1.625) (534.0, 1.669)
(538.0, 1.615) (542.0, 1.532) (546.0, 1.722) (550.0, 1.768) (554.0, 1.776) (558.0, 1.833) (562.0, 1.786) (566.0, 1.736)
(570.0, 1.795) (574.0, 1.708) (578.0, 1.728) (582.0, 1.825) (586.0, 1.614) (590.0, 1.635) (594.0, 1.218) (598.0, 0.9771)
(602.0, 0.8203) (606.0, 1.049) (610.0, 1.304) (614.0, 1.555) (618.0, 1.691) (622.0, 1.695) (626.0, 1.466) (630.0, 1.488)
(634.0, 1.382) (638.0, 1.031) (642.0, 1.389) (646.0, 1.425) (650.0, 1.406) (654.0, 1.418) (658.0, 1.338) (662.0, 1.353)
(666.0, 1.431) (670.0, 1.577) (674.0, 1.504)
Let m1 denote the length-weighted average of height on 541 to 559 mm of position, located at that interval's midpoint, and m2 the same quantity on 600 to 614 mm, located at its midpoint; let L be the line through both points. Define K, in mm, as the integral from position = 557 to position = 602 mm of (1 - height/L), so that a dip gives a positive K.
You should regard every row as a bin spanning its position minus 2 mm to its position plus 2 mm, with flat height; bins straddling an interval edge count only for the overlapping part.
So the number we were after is -4.9 mm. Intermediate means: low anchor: 1.73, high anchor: 1.13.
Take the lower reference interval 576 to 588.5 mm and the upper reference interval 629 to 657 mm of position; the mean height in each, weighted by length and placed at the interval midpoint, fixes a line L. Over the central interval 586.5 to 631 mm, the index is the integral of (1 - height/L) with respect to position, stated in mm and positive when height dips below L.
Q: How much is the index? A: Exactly 5.48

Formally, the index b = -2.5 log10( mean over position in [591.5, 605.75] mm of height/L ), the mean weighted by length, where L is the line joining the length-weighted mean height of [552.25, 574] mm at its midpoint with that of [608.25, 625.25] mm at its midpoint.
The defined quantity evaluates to 0.50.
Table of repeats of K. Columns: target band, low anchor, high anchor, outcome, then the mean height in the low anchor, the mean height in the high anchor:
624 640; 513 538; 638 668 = 0.9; 1.65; 1.37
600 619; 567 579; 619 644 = 3.4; 1.74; 1.42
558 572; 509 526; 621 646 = -2.0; 1.67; 1.4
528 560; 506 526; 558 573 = 0.6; 1.66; 1.78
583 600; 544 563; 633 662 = 2.3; 1.78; 1.34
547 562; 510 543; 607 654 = -1.9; 1.64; 1.43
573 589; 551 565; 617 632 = 0.0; 1.79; 1.58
